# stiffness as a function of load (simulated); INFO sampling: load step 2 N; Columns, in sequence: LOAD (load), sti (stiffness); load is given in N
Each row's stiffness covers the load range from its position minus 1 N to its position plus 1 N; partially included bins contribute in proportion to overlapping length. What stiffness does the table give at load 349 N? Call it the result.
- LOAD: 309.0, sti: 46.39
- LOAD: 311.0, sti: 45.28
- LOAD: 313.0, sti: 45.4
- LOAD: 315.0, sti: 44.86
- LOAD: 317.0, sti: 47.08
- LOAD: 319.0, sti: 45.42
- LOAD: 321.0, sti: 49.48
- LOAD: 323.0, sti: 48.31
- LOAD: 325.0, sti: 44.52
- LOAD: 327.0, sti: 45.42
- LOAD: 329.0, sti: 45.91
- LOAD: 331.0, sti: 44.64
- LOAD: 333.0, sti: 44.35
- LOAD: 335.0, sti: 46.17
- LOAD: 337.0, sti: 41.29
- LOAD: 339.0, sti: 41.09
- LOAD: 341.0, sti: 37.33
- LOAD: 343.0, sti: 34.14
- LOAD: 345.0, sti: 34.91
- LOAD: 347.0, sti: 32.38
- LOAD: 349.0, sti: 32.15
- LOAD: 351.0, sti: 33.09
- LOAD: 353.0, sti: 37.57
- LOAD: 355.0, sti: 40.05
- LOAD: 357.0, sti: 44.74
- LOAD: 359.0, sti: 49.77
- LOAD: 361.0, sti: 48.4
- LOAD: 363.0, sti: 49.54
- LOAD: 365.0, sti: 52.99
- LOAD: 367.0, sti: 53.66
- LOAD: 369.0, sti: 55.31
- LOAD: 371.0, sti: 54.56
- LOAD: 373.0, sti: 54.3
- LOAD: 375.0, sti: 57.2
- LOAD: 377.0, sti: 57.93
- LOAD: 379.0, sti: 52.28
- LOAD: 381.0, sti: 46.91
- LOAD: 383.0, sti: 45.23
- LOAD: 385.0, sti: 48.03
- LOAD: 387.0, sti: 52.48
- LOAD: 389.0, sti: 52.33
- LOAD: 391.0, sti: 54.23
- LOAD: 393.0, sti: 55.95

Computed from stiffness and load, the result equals 32.15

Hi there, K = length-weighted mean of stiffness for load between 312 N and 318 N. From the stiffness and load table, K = 45.8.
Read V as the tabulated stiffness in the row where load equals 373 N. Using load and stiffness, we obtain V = 54.3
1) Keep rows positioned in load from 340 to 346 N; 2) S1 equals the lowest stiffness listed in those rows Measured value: 34.14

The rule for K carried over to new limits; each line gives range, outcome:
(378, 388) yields 49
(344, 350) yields 33.1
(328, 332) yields 45.3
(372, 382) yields 53.7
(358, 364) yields 49.2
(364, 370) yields 54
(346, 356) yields 35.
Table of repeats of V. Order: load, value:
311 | 45.28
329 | 45.91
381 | 46.91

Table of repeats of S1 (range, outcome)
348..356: 32.15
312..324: 44.86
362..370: 49.54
